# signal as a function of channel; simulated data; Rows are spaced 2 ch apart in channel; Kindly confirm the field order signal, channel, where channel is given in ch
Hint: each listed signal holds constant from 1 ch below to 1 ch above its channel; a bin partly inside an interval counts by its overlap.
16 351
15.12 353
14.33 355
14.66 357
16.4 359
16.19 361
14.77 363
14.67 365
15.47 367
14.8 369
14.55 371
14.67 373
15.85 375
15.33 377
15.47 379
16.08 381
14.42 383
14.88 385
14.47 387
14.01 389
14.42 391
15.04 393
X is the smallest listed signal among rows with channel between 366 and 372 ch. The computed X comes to 14.55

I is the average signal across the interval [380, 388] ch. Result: 15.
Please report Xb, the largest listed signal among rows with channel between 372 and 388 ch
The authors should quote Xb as 16.08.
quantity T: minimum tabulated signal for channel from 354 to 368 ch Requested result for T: 14.33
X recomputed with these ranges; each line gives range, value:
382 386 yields 14.42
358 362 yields 16.19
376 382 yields 15.33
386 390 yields 14.01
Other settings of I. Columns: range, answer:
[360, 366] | 15.2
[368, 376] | 15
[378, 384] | 15.3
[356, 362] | 15.8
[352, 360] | 15.1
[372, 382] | 15.5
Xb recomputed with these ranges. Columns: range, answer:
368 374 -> 14.8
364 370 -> 15.47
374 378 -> 15.85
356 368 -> 16.4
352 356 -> 15.12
